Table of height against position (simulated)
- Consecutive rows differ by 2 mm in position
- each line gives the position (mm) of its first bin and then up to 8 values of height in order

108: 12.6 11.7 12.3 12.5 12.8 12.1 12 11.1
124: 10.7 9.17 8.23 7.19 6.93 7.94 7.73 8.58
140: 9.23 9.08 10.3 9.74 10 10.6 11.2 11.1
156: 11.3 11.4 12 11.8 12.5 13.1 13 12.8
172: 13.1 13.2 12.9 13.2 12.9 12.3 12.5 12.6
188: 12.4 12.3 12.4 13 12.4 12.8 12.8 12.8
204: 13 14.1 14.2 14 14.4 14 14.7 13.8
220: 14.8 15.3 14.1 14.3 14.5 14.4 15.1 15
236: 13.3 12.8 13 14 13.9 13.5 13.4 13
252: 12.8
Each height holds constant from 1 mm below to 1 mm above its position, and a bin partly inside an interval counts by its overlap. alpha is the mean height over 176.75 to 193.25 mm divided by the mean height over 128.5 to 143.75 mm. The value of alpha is 1.5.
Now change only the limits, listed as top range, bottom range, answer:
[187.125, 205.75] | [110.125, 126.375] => 1.09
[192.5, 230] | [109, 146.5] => 1.39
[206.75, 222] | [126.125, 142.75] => 1.76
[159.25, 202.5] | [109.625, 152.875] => 1.26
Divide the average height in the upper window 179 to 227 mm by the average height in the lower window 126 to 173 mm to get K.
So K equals 1.3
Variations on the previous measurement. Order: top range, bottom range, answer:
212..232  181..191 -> 1.16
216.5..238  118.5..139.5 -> 1.59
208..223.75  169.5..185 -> 1.12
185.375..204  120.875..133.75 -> 1.43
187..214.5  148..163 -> 1.17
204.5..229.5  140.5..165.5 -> 1.31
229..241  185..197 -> 1.11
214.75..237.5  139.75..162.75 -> 1.35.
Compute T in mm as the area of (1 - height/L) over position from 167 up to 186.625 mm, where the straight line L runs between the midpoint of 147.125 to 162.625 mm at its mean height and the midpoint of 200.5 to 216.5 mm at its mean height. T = -1.0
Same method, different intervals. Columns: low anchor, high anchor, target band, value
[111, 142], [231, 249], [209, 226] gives -1.80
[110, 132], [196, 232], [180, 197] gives 0.73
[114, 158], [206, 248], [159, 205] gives -2.47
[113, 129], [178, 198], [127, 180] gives 5.00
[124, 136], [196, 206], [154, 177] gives -4.11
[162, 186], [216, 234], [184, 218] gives 1.27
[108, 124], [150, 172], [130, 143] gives 4.16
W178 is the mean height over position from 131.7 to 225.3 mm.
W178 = 12.2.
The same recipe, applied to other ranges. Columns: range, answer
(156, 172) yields 12.4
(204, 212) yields 14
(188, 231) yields 13.7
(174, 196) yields 12.7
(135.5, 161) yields 10.2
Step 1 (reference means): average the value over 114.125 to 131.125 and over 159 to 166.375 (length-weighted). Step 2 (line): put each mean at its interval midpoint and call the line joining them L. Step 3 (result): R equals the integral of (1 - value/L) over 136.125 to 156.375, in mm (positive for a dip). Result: 2.8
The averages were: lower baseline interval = 10.5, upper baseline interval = 12.3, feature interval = 9.97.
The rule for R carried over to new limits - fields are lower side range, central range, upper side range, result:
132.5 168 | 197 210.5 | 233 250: -1.2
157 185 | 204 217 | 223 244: -0.6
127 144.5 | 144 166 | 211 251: -4.0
